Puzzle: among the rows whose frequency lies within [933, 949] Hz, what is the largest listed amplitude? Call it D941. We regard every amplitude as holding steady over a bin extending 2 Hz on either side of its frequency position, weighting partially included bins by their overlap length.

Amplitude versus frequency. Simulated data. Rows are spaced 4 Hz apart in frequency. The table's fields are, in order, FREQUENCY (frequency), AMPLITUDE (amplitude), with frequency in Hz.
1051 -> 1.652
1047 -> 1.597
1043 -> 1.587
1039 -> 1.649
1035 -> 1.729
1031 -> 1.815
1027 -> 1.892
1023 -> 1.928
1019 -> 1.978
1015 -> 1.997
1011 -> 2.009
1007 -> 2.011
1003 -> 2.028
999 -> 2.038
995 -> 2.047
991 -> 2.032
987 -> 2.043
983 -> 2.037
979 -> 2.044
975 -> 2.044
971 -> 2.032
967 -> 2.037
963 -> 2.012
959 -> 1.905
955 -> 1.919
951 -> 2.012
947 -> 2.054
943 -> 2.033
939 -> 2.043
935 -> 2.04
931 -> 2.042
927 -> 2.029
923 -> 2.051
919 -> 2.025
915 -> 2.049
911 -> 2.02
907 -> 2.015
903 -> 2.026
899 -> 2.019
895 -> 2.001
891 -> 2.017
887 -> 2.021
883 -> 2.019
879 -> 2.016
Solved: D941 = 2.054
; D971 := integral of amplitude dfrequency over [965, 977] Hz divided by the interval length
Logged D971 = 2.04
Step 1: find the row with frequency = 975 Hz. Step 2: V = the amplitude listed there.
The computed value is 2.044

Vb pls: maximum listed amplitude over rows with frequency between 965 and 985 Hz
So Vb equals 2.044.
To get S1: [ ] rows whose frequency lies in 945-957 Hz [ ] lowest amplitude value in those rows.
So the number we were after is 1.919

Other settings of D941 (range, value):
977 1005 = 2.047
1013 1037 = 1.997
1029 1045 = 1.815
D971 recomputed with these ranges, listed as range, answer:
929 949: 2.04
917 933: 2.04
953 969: 1.97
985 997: 2.04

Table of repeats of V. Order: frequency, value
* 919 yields 2.025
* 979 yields 2.044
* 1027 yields 1.892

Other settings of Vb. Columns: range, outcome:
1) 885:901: 2.021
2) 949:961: 2.012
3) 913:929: 2.051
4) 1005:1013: 2.011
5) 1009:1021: 2.009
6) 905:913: 2.02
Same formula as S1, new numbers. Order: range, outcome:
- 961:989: 2.012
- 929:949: 2.033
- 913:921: 2.025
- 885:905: 2.001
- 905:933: 2.015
